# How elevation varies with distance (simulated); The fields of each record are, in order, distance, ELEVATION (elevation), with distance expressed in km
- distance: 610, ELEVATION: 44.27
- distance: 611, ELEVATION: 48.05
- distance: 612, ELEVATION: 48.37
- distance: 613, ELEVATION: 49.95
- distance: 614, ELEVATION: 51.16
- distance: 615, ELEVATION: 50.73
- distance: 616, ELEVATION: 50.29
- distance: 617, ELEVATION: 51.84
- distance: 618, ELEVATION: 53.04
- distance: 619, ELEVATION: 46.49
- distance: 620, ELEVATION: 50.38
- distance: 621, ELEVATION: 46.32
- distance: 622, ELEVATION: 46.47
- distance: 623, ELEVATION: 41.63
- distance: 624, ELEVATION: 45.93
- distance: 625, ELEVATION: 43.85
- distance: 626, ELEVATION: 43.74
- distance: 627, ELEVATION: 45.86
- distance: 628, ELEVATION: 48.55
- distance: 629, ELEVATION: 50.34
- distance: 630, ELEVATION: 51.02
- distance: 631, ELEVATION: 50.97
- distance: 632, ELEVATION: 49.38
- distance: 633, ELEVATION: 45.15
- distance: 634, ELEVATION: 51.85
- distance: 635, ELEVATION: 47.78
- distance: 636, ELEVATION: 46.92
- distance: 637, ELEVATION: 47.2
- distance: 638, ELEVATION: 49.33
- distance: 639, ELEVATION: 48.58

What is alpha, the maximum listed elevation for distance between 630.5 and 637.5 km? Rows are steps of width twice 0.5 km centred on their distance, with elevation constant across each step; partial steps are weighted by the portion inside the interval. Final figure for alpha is 51.85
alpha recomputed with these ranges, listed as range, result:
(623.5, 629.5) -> 50.34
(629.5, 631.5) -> 51.02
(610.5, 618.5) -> 53.04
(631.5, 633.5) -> 49.38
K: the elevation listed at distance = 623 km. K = 41.63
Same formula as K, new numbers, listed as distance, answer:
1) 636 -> 46.92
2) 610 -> 44.27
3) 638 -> 49.33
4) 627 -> 45.86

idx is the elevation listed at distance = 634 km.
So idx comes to 51.85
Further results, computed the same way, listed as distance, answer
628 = 48.55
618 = 53.04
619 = 46.49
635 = 47.78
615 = 50.73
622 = 46.47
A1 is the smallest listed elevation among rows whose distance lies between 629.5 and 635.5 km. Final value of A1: 45.15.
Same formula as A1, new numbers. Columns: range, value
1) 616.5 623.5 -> 41.63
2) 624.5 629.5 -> 43.74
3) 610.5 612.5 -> 48.05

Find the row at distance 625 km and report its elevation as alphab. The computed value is 43.85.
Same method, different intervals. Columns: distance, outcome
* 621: 46.32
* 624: 45.93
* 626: 43.74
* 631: 50.97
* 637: 47.2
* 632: 49.38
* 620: 50.38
